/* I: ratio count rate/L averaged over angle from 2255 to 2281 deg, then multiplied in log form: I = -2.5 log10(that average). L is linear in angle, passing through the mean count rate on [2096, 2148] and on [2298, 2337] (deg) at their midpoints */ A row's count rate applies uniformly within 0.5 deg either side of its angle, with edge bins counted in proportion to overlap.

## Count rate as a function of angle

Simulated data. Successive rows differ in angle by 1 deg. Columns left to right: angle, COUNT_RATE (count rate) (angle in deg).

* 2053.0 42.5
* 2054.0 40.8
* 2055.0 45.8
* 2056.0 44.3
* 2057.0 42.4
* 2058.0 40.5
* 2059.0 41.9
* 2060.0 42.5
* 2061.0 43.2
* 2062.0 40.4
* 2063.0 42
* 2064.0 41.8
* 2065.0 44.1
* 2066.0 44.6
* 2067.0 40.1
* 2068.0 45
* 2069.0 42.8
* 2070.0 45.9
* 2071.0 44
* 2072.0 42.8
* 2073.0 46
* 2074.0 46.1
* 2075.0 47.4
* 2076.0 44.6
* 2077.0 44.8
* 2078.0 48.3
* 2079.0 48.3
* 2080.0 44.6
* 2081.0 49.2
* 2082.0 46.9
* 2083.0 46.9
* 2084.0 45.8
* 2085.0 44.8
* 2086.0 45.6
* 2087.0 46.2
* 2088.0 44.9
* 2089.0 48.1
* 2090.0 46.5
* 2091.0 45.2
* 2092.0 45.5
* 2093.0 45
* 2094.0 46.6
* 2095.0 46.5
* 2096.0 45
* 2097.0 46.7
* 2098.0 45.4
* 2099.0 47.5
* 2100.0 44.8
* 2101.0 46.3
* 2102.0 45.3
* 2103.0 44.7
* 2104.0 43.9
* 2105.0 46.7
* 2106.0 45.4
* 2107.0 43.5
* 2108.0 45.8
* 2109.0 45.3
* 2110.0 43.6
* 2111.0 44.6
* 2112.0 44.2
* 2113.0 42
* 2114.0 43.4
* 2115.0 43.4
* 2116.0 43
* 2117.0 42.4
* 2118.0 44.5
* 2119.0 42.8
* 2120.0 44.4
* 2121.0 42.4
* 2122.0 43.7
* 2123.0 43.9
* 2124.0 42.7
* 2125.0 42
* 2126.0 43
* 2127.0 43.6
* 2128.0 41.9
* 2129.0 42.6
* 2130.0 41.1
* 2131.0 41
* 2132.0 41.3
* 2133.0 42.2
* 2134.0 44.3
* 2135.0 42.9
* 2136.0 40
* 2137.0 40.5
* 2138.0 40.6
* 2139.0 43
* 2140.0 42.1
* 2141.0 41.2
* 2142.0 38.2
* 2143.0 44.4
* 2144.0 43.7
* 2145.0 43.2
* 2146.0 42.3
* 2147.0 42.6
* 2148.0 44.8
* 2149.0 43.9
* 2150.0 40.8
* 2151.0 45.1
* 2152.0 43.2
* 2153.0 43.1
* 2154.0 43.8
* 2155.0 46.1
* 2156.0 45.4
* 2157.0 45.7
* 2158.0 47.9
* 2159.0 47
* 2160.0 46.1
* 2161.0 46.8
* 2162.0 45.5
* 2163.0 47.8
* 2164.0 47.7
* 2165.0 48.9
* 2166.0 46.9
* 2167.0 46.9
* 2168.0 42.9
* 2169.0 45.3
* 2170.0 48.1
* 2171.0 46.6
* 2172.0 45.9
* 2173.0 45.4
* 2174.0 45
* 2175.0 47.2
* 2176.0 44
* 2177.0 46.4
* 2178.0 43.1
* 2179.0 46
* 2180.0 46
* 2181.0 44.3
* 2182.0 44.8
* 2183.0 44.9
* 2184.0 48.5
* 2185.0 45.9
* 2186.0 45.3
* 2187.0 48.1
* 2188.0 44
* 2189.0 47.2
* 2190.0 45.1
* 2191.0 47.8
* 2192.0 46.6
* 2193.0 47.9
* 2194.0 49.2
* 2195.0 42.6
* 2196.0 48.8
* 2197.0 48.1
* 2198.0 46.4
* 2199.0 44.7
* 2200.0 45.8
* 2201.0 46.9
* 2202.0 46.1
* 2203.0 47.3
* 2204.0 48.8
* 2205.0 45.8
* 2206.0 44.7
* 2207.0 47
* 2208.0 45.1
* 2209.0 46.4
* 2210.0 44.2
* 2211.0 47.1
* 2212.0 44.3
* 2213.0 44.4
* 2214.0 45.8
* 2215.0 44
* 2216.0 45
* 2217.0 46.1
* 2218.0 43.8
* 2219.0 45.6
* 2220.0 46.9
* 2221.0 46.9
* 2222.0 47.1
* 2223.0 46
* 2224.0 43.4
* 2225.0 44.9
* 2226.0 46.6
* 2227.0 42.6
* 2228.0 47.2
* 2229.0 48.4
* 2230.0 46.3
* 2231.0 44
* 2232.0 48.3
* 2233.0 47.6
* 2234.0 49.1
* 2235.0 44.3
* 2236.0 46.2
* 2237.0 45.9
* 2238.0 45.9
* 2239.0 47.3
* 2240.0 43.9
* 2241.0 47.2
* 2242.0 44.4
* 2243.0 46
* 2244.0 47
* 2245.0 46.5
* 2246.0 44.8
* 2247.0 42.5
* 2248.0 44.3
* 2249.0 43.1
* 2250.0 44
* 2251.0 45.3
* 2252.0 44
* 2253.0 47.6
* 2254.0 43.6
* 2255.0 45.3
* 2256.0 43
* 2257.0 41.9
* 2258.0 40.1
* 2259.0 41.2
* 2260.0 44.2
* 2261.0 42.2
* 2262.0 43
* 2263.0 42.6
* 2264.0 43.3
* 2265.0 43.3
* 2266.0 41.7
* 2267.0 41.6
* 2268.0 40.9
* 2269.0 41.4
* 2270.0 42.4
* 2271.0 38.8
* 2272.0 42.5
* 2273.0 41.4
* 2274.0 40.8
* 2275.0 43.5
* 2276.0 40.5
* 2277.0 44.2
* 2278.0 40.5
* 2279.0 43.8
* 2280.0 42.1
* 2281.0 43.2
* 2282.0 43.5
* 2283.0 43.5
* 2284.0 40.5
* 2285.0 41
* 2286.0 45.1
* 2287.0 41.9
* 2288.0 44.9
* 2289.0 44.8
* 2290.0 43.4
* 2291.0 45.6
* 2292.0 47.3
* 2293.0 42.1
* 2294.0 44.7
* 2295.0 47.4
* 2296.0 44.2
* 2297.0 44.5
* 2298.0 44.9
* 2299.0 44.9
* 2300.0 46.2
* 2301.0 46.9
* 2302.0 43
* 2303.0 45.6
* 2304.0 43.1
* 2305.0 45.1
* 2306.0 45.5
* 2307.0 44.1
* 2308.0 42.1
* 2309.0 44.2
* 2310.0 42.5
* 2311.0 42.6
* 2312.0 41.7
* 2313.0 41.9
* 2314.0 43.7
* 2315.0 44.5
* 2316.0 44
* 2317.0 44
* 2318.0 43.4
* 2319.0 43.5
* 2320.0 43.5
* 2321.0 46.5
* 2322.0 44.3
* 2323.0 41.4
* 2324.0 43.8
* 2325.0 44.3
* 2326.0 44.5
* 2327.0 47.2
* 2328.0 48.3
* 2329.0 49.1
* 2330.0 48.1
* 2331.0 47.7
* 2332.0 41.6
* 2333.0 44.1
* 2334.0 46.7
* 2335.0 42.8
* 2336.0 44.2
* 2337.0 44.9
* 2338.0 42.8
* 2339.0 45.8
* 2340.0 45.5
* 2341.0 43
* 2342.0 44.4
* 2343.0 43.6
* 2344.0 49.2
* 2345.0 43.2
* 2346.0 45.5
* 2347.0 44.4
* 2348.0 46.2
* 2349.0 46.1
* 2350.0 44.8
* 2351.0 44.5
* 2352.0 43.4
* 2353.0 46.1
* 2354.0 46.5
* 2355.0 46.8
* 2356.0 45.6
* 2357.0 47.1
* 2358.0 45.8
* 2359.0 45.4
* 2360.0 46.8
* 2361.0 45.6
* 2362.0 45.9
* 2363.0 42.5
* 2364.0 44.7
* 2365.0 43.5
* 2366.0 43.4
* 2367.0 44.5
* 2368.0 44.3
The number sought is 0.05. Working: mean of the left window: 43.4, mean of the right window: 44.5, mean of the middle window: 42.1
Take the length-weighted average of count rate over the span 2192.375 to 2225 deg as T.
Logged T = 46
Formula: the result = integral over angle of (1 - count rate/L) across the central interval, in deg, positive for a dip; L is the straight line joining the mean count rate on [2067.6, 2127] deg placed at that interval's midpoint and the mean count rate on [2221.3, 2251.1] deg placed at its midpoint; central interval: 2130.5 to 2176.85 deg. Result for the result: 1.0 deg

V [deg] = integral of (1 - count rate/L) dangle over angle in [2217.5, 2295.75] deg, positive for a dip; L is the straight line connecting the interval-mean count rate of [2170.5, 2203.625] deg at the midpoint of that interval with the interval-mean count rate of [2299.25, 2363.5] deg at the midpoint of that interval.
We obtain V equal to 2.3 deg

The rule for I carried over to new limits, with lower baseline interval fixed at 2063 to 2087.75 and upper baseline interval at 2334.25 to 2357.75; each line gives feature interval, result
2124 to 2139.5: 0.08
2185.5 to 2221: -0.02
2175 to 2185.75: -0.01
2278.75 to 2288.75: 0.05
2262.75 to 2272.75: 0.08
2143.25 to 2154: 0.05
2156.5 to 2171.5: -0.04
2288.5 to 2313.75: 0.02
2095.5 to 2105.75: -0.01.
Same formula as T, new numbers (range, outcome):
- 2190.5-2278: 44.9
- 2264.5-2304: 43.3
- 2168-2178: 45.7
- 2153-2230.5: 46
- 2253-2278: 42.3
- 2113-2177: 43.9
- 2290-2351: 44.7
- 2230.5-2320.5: 43.9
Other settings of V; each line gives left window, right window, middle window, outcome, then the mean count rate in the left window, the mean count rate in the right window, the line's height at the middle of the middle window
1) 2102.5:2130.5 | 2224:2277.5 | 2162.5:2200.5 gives -2.1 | 43.6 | 44.1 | 43.8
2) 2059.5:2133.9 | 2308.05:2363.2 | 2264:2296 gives 1.3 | 44.4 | 44.8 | 44.7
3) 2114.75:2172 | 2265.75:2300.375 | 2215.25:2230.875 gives -0.8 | 43.8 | 43.1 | 43.4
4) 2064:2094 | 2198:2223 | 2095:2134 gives 1.4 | 45.5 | 45.8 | 45.6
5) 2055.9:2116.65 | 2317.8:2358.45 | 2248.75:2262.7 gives 0.5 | 44.8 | 45.1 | 45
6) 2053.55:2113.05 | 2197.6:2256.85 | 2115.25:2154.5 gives 2.2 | 44.8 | 45.6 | 45.1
